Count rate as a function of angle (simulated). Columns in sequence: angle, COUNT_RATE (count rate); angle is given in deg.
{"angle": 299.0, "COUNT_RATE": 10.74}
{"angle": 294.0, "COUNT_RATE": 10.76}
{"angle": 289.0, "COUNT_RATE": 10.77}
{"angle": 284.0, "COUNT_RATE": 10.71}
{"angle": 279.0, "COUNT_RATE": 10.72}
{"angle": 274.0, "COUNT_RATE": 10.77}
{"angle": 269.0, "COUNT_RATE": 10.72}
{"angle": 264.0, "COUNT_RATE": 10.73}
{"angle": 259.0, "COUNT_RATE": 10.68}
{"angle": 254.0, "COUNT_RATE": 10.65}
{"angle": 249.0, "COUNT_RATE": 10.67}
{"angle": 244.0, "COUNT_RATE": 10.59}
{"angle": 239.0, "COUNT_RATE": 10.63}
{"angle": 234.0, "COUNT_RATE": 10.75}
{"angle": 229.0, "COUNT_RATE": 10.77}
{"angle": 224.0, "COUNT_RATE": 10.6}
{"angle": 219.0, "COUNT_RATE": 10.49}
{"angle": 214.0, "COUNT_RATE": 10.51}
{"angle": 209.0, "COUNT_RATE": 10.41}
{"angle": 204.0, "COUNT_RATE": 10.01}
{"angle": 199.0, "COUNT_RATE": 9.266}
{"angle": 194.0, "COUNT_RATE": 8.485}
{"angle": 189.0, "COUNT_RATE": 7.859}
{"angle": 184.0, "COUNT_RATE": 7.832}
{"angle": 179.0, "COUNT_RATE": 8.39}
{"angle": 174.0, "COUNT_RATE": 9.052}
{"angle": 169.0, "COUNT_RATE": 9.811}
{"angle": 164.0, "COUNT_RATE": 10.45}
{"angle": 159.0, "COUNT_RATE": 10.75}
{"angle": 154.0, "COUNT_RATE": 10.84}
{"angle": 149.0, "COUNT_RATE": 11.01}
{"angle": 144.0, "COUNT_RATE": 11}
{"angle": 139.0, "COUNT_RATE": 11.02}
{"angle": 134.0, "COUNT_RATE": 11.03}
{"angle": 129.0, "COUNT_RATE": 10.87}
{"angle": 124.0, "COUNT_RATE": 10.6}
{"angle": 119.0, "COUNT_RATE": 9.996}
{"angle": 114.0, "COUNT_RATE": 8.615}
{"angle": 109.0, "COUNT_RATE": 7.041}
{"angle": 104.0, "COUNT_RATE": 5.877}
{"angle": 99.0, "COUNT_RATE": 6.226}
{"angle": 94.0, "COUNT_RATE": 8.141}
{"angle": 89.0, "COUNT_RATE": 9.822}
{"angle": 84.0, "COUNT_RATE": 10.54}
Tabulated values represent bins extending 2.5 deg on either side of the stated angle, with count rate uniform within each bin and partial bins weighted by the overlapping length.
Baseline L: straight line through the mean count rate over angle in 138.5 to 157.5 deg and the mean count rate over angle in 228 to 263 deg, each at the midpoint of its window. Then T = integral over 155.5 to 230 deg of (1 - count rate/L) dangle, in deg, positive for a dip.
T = 8.1 deg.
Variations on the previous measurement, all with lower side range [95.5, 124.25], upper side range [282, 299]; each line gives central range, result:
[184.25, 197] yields 1.39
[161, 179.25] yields -1.59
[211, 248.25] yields -3.22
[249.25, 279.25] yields -1.11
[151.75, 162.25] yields -2.62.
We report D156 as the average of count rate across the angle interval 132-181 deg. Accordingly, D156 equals 10.3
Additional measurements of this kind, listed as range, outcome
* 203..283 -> 10.6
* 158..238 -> 9.71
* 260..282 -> 10.7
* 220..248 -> 10.7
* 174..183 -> 8.48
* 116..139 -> 10.6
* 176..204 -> 8.53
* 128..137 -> 11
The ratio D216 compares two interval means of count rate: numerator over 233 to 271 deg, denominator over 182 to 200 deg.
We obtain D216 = 1.3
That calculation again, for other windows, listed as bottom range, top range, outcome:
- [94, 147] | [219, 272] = 1.16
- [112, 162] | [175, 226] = 0.88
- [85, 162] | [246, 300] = 1.12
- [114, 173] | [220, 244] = 1.01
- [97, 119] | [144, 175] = 1.43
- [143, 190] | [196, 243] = 1.07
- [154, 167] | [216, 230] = 1.00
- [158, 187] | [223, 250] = 1.15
